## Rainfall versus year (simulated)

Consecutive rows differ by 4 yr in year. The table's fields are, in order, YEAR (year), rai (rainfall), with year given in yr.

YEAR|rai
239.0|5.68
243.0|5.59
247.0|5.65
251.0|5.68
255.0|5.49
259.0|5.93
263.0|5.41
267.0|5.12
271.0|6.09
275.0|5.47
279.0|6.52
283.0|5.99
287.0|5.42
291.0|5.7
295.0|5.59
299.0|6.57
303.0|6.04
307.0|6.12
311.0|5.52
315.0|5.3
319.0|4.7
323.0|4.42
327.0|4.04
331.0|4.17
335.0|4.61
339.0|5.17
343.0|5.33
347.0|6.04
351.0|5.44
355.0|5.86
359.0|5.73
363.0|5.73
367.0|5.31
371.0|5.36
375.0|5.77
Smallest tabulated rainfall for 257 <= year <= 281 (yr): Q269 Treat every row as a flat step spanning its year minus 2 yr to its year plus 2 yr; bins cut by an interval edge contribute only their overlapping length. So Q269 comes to 5.12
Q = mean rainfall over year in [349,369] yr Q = 5.61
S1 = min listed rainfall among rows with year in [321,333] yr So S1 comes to 4.04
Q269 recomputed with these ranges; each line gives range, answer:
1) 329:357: 4.17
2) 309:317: 5.3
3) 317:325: 4.42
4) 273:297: 5.42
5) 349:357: 5.44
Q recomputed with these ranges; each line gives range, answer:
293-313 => 5.97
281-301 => 5.85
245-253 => 5.67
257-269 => 5.49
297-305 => 6.3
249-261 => 5.7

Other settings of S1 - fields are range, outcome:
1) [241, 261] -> 5.49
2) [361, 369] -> 5.31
